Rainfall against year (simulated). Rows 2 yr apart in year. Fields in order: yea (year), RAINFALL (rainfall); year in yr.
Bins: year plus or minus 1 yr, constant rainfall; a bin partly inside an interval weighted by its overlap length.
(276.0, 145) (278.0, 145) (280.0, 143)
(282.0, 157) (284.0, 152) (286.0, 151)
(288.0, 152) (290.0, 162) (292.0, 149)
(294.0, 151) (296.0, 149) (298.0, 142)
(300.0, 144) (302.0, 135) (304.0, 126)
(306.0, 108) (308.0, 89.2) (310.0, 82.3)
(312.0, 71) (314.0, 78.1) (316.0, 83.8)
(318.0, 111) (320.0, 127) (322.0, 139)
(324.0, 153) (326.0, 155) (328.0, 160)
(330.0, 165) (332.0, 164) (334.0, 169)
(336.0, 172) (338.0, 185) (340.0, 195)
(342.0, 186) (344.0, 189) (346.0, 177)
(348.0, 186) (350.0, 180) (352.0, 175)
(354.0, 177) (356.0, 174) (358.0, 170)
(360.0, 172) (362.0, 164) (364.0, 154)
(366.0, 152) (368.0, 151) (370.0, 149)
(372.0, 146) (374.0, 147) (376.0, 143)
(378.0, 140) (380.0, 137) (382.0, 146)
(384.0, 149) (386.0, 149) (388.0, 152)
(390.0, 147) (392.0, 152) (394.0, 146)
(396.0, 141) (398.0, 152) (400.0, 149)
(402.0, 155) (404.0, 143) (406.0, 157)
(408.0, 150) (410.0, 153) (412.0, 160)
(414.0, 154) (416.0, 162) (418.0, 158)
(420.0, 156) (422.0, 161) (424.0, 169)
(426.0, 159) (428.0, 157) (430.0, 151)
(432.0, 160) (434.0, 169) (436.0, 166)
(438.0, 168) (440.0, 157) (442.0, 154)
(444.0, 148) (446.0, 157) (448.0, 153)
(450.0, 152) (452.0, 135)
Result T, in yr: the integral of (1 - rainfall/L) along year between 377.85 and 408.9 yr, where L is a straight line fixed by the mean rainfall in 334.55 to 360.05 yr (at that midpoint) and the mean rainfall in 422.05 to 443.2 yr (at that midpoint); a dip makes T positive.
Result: 4.0 yr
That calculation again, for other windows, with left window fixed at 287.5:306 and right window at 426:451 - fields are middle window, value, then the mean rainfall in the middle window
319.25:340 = -2.0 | 161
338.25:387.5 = -4.3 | 163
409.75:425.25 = -0.4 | 159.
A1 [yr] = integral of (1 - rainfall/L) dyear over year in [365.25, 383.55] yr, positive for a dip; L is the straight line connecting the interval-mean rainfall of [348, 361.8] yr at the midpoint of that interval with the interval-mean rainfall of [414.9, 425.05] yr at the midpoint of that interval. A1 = 2.7 yr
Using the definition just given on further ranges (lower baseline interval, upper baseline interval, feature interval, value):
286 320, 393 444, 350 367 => -3.66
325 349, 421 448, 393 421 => 1.93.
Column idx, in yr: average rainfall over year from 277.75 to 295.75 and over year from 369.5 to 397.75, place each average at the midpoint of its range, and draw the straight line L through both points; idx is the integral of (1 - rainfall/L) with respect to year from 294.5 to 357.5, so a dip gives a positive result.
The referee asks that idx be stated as 0.9 yr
